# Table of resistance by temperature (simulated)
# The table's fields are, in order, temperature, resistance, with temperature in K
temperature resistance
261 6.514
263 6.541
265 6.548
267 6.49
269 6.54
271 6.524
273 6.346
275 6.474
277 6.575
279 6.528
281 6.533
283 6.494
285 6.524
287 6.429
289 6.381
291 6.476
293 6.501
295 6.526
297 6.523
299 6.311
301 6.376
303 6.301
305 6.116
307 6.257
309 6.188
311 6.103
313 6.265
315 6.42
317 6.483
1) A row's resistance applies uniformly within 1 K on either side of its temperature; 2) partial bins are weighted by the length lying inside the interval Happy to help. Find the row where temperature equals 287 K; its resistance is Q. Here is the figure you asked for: 6.429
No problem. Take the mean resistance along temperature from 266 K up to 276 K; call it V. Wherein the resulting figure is 6.47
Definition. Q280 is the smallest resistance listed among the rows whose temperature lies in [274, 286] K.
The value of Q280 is 6.474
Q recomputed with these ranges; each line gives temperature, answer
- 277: 6.575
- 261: 6.514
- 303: 6.301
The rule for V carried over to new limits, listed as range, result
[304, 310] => 6.19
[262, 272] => 6.53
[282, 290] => 6.46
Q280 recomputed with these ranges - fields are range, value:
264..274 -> 6.346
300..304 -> 6.301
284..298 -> 6.381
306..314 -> 6.103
